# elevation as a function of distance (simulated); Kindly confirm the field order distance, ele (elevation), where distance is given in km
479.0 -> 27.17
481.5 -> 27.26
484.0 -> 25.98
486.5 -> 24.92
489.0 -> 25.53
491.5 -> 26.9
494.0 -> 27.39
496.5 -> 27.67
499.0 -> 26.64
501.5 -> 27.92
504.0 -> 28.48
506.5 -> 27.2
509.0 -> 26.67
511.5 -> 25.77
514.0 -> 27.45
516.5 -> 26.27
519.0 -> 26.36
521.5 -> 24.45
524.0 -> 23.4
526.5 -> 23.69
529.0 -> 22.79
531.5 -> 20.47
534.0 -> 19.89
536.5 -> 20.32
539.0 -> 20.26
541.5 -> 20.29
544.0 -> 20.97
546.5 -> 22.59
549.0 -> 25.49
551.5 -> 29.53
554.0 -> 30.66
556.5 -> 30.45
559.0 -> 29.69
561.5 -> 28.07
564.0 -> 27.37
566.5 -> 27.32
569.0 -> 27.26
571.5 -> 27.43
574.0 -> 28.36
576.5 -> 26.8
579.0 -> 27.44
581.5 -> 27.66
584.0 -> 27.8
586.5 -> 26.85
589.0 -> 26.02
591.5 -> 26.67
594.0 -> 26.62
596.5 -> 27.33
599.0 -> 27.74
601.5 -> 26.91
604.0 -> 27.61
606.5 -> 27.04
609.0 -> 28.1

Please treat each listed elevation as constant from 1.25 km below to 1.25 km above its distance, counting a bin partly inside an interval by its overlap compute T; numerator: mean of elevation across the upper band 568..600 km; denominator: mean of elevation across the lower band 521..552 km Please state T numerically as 1.21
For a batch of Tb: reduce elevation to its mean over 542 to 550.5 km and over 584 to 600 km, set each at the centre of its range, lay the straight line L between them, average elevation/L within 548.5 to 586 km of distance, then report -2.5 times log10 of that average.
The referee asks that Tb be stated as -0.14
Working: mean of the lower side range 23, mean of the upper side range 26.9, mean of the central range 28.1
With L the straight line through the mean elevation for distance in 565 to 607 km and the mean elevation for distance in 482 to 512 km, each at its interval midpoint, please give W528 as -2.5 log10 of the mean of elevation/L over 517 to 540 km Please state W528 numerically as 0.19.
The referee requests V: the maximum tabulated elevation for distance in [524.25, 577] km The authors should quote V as 30.66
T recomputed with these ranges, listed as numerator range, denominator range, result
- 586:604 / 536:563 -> 1.06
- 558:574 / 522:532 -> 1.22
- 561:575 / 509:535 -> 1.14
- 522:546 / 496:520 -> 0.79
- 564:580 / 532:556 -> 1.17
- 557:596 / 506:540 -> 1.15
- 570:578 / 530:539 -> 1.36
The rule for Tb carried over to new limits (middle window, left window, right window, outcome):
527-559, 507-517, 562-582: 0.14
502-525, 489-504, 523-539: -0.08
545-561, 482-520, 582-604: -0.04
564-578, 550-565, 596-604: 0.05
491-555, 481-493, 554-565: 0.11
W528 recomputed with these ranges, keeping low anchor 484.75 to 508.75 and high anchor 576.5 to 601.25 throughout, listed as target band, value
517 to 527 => 0.10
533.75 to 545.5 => 0.30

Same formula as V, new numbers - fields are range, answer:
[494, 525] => 28.48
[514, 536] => 27.45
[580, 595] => 27.8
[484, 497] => 27.67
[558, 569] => 29.69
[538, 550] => 25.49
